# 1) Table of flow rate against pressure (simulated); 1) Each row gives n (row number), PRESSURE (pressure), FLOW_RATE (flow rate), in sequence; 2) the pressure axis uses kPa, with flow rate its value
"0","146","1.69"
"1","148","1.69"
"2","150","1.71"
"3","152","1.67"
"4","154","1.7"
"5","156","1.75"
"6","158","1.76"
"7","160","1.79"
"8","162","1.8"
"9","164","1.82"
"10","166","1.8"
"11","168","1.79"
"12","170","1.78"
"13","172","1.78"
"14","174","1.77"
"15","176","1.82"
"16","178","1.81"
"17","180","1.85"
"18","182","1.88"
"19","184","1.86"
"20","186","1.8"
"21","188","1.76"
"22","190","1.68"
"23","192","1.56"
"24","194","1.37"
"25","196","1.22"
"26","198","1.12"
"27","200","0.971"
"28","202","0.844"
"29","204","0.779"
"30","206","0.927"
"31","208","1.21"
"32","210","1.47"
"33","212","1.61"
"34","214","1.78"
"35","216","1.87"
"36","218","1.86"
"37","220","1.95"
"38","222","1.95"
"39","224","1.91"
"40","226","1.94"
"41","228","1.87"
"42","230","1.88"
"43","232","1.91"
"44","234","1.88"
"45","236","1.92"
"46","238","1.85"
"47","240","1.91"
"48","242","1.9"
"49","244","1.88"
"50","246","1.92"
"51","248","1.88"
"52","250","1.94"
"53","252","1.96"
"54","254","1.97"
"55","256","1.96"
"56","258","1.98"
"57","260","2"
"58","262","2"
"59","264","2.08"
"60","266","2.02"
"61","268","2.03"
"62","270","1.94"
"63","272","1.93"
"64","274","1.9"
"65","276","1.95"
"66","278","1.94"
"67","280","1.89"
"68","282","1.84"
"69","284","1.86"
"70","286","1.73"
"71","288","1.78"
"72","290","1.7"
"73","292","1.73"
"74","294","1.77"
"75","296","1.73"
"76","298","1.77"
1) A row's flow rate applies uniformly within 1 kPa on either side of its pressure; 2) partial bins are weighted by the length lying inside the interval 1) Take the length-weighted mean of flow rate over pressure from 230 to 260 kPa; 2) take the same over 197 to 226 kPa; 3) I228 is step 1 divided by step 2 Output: 1.3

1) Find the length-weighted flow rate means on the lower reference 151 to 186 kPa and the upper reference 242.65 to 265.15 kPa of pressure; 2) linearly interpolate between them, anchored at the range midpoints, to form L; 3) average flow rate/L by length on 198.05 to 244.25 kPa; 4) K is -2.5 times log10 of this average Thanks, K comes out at 0.16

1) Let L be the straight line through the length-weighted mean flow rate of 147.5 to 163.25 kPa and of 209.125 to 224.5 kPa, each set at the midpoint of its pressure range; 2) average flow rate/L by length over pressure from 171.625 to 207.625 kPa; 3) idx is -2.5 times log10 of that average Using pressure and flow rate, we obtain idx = 0.19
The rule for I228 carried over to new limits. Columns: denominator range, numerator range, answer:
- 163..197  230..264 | 1.12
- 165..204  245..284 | 1.23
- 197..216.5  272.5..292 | 1.48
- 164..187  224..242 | 1.05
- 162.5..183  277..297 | 0.99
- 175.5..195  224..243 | 1.09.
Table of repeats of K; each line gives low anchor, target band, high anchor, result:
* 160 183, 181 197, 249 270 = 0.13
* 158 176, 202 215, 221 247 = 0.42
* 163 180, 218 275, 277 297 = -0.08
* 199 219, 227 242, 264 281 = -0.19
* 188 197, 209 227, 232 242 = -0.06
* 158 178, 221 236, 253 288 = -0.02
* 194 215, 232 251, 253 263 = -0.10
